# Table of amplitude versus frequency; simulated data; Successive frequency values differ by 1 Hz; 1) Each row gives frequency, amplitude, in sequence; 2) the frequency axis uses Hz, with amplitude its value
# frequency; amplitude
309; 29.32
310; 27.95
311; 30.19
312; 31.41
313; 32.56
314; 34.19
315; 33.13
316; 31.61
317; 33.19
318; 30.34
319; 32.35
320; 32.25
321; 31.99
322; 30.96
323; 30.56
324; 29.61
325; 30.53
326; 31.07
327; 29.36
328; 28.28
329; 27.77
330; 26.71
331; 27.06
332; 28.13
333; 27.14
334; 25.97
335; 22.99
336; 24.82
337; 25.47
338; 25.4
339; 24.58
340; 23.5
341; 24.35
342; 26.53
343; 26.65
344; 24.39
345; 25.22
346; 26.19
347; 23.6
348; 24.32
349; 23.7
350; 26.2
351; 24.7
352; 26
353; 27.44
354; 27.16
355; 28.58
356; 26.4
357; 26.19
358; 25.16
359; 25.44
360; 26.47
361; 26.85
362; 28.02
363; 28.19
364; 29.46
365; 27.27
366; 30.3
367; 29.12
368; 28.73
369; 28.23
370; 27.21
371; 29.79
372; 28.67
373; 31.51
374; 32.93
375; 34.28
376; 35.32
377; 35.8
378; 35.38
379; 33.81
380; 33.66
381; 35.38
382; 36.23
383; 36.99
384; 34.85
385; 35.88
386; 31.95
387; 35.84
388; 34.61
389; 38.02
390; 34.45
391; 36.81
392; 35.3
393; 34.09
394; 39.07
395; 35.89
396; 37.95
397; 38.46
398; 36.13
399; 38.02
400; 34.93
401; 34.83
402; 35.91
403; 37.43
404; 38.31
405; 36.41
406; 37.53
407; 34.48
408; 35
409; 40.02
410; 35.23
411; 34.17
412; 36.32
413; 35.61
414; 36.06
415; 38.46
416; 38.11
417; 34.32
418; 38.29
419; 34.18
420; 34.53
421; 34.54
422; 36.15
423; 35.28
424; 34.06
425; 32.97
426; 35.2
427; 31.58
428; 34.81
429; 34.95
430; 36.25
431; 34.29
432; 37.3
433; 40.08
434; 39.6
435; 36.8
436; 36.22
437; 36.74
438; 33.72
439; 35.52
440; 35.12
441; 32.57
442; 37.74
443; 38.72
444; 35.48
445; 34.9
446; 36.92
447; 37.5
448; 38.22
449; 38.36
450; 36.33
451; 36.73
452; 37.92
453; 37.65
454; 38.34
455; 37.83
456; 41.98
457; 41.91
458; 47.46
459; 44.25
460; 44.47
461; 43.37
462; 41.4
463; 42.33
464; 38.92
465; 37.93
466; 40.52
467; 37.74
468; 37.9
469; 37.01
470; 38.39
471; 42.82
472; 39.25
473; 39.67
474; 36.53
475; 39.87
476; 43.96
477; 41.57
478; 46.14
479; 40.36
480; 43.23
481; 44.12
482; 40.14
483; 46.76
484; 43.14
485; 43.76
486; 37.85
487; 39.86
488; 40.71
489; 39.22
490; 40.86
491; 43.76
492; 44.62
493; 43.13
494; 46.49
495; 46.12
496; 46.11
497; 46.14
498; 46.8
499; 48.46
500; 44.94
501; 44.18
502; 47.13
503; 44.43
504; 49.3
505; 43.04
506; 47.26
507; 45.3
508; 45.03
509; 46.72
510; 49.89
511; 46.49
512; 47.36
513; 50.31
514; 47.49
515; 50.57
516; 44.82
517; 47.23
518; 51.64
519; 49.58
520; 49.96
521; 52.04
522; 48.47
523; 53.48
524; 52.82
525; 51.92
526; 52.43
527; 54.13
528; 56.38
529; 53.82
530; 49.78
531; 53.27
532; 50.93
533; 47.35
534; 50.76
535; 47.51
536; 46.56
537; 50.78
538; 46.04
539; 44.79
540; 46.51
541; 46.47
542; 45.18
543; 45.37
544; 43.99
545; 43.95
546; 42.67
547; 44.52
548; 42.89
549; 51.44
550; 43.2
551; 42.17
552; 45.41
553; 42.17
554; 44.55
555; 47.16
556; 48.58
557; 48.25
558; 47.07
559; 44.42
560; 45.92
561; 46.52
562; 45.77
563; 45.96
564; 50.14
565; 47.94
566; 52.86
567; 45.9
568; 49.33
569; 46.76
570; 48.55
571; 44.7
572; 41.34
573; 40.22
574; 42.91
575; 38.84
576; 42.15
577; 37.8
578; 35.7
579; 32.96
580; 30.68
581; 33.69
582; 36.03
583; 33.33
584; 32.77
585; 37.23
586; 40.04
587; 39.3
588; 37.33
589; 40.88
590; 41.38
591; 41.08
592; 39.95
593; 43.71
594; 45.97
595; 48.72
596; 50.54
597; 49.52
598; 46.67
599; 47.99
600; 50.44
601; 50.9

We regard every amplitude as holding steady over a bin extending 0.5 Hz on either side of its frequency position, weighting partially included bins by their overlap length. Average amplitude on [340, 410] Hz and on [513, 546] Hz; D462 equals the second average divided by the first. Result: 1.56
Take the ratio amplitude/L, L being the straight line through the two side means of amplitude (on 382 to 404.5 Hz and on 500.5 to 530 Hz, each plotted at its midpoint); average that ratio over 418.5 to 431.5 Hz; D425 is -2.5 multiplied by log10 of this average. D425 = 0.15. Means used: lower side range 36.2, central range 34.5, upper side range 49.1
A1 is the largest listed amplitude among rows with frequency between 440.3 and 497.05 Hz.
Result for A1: 47.46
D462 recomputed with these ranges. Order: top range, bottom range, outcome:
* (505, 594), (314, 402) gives 1.50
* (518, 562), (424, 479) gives 1.25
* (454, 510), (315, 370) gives 1.56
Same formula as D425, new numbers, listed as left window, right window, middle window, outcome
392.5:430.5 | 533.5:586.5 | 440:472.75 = -0.02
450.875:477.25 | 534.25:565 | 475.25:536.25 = -0.09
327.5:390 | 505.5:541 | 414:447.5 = 0.06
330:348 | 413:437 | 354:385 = -0.05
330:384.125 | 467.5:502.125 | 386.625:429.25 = -0.06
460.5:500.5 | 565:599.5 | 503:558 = -0.15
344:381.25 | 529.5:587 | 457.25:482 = -0.11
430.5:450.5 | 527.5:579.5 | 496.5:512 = -0.11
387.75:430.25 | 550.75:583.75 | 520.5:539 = -0.22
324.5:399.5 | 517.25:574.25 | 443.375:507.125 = -0.02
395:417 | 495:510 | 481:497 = 0.05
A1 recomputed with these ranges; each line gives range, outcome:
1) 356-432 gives 40.02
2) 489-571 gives 56.38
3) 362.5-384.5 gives 36.99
